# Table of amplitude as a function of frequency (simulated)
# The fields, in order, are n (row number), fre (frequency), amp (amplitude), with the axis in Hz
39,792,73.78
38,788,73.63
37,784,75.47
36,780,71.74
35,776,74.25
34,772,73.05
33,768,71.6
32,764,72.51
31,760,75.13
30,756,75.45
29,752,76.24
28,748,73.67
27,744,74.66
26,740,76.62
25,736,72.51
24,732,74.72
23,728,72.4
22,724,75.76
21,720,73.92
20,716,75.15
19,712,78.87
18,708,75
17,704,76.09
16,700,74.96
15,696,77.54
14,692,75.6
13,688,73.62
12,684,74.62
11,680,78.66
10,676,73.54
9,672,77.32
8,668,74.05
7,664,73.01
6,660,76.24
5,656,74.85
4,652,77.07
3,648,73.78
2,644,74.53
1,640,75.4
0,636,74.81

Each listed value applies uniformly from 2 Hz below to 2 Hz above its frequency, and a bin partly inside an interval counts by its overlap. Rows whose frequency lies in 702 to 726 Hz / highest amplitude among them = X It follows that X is 78.87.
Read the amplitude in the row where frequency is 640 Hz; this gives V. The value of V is 75.4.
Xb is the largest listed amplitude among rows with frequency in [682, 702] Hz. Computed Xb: 77.54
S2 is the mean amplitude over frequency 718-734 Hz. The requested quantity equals 74.2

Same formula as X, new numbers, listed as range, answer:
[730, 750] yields 76.62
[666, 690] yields 78.66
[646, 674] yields 77.32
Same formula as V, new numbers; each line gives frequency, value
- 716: 75.15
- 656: 74.85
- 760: 75.13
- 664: 73.01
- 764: 72.51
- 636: 74.81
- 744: 74.66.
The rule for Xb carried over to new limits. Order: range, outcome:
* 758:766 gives 75.13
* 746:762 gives 76.24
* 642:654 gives 77.07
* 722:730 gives 75.76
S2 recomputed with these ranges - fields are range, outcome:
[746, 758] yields 75.1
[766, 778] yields 73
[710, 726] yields 75.9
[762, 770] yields 72.1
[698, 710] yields 75.4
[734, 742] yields 74.6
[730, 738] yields 73.6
